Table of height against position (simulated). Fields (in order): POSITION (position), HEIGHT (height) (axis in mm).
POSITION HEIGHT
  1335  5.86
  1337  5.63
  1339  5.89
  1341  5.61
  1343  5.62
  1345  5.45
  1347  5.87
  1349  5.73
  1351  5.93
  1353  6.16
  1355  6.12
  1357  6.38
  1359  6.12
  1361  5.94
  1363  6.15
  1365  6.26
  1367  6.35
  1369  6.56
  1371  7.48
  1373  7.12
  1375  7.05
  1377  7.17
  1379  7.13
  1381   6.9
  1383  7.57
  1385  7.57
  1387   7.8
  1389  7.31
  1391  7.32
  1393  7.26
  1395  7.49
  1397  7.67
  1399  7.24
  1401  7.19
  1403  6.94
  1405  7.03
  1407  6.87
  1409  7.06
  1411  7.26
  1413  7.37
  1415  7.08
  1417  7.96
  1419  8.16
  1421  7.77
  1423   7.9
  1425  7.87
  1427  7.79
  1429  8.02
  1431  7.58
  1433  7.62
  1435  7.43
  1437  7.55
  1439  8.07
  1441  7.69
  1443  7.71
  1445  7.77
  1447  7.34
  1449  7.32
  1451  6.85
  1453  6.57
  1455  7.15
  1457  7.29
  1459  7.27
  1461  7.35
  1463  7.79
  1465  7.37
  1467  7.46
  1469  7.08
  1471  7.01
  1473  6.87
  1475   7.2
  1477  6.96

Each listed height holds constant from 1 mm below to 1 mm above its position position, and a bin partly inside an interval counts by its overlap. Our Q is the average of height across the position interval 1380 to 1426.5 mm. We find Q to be 7.42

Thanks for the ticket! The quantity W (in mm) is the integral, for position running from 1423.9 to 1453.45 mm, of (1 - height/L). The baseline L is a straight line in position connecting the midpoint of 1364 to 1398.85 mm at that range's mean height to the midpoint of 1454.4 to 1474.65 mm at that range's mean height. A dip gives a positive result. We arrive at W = -1.3 mm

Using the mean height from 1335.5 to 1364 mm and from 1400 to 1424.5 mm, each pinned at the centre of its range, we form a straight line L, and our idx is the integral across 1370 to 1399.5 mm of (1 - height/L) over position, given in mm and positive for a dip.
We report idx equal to -2.7 mm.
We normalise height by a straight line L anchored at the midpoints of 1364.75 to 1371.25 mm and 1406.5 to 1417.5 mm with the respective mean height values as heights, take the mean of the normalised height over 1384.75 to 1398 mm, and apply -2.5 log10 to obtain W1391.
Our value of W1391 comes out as -0.08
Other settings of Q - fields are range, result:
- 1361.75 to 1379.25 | 6.78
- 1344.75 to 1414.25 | 6.84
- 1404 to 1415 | 7.11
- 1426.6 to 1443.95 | 7.72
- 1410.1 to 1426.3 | 7.68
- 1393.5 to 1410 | 7.19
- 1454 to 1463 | 7.32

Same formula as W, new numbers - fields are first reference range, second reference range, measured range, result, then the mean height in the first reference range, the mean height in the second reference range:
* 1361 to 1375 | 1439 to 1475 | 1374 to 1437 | -4.7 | 6.63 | 7.31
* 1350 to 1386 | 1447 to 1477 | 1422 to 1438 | -1.6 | 6.66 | 7.18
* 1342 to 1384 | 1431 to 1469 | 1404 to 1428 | -1.6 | 6.43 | 7.42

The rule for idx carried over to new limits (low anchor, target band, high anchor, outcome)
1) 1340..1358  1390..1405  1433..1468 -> -1.53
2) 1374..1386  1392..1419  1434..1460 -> -0.02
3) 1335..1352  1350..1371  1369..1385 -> 0.67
